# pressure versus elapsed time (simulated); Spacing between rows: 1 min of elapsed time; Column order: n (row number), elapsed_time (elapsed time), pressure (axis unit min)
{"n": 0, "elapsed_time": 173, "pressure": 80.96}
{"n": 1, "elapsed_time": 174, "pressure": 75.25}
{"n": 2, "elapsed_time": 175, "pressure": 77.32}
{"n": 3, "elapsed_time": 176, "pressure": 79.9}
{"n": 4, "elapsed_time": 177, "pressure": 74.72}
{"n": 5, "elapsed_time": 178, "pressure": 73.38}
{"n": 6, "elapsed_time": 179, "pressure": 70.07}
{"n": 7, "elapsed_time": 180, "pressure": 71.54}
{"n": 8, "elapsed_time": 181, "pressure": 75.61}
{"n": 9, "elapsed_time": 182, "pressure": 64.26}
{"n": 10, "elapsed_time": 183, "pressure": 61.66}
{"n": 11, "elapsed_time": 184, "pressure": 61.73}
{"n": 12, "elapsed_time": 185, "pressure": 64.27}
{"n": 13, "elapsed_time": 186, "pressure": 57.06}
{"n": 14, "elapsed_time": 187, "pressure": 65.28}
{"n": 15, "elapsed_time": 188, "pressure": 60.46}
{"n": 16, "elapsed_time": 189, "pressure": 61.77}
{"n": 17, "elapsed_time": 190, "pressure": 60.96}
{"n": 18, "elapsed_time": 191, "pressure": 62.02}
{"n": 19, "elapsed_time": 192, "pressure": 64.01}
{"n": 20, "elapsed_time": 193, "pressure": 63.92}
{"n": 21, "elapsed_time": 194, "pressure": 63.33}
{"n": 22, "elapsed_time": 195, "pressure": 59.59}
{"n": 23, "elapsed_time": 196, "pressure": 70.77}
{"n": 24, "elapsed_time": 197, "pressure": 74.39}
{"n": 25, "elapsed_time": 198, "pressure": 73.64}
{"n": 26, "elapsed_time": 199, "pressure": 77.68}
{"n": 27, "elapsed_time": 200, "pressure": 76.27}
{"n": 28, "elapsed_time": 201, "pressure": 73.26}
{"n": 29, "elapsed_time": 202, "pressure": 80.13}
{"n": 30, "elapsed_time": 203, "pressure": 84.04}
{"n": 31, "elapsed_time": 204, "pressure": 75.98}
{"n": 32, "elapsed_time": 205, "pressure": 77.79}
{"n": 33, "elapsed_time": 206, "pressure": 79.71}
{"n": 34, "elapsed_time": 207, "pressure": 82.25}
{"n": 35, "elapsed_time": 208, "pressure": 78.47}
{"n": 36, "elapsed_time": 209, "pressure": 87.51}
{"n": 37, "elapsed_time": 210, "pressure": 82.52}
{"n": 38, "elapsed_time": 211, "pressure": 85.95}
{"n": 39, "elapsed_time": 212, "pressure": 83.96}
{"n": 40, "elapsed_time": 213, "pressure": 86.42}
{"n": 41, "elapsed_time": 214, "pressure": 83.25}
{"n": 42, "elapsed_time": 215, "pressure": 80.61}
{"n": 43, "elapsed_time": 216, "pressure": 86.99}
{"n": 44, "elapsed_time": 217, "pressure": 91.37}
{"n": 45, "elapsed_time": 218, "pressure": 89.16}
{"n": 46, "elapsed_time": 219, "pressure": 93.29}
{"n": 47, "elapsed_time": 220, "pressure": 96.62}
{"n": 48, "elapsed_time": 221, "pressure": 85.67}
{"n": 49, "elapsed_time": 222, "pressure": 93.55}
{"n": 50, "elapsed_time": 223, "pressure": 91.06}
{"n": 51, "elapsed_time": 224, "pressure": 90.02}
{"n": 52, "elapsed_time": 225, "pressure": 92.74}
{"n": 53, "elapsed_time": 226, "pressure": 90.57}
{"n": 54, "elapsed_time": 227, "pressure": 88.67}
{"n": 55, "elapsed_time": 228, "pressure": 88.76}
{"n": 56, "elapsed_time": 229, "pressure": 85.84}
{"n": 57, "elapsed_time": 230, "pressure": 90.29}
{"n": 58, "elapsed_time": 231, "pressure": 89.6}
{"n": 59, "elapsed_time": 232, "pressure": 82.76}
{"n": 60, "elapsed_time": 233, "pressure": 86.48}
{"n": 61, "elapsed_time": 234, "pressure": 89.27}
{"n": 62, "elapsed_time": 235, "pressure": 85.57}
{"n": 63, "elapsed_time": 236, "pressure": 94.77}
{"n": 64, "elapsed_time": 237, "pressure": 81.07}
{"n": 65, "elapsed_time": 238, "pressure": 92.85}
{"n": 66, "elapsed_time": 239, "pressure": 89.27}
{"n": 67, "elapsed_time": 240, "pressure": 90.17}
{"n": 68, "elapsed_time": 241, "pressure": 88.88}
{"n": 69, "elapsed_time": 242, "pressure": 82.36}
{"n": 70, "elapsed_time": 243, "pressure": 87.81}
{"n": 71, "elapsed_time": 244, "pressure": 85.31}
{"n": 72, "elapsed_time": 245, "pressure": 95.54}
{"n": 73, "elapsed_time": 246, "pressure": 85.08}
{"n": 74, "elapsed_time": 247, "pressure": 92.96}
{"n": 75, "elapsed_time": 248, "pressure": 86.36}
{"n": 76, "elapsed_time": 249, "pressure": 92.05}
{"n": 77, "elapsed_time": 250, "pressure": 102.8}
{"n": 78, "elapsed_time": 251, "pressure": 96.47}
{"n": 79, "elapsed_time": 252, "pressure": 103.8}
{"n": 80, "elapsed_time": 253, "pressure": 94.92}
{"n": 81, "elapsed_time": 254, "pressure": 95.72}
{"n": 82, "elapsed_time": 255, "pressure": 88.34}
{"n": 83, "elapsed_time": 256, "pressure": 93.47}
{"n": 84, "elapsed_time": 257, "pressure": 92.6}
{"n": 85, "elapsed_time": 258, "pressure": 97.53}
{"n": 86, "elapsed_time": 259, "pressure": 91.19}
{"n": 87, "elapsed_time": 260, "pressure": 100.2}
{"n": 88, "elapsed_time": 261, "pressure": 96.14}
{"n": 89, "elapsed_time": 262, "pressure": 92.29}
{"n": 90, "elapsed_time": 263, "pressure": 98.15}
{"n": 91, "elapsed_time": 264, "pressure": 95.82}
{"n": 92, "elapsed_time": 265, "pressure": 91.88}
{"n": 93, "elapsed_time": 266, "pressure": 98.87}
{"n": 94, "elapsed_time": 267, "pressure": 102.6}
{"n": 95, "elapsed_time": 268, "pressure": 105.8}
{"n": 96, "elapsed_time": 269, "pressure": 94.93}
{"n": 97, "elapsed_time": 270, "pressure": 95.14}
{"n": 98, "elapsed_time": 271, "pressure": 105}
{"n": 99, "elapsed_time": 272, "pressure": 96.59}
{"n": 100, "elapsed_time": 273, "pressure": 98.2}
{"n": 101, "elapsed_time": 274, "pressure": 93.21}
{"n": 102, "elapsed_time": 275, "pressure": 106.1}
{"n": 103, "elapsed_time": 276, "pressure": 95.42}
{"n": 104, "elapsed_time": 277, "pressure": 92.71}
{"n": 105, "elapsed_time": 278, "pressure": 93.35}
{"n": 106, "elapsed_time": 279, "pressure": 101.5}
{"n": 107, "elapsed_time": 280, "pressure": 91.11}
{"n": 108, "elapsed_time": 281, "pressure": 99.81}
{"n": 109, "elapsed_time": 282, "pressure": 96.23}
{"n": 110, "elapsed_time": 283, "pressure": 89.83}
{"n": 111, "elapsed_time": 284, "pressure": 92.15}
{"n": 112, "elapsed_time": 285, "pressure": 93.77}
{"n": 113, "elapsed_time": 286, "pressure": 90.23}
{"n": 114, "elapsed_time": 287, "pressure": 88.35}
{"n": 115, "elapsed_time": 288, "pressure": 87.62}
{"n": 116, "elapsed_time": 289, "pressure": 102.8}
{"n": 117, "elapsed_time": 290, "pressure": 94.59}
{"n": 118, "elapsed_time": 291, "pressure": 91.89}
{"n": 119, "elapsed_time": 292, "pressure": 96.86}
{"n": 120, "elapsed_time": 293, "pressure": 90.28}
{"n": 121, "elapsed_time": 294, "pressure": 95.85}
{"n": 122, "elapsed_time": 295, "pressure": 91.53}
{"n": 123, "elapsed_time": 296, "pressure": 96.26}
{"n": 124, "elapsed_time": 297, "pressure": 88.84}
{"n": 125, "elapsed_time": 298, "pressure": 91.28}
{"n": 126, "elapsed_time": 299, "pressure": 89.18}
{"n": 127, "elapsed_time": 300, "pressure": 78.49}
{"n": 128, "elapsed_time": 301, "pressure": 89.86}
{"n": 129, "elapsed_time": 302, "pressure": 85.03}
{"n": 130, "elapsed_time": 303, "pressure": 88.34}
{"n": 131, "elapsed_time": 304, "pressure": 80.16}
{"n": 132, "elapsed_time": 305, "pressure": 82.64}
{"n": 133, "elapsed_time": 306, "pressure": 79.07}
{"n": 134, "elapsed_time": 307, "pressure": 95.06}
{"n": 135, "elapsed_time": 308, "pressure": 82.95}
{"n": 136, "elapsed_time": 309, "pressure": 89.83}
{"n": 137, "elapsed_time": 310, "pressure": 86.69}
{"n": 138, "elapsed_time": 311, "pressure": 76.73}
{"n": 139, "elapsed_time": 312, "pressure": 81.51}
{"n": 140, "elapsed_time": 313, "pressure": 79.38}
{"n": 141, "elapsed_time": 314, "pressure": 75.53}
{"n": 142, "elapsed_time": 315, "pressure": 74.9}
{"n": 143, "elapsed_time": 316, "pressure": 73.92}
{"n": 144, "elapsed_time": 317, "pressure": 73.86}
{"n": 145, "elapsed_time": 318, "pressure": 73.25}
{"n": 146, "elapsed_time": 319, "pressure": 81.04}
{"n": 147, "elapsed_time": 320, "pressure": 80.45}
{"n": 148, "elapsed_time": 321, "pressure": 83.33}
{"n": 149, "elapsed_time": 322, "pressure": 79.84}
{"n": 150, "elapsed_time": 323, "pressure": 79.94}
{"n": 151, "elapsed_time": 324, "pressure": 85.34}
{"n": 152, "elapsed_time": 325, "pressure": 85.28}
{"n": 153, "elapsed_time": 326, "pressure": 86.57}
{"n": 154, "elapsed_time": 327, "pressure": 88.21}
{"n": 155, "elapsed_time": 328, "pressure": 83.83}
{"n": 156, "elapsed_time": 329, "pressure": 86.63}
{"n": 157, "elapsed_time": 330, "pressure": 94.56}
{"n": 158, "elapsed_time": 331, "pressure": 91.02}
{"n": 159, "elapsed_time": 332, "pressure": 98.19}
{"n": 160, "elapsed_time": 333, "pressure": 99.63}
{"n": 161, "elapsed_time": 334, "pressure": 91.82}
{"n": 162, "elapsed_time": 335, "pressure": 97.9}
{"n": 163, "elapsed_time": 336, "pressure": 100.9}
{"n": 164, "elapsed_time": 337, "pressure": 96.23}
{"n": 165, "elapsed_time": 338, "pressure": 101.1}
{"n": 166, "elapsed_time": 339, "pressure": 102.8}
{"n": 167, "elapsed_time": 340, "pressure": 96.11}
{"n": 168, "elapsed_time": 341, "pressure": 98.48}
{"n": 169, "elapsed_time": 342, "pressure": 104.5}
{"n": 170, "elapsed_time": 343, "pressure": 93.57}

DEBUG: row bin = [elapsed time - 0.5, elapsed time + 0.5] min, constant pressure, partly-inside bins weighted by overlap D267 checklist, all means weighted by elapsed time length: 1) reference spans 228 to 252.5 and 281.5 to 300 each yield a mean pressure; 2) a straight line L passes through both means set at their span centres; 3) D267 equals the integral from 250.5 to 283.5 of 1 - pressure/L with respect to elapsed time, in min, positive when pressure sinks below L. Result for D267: -1.9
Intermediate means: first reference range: 89.9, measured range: 96.5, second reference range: 92.3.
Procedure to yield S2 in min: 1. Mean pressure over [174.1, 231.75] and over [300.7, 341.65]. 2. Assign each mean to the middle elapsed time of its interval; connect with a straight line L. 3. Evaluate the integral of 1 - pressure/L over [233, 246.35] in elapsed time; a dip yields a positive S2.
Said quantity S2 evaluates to -1.3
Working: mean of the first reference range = 77.8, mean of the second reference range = 86.8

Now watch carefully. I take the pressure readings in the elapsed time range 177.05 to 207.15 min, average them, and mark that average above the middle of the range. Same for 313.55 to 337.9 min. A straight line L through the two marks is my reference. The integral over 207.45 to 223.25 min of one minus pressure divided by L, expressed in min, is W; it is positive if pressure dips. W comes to -3.2 min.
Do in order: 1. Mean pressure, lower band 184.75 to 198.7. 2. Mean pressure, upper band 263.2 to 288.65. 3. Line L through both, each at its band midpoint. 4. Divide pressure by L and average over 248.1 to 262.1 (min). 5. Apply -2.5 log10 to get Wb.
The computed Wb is -0.09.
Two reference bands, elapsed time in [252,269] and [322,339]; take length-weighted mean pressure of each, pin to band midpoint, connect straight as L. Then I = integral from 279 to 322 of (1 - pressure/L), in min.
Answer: 3.1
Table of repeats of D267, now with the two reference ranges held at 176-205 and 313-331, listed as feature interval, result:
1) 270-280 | -2.6 min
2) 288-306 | -2.4 min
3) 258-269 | -3.1 min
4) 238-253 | -3.5 min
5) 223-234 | -2.4 min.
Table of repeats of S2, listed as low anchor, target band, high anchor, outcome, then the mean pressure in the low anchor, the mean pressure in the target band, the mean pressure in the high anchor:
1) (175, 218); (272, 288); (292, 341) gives -2.20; 73.8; 94.6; 87.3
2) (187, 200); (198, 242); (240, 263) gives -4.25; 66.4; 85.9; 92.9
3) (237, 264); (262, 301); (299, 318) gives -3.51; 92.6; 94.7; 81.9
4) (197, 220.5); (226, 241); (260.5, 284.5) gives -0.03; 82.7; 88.3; 96.8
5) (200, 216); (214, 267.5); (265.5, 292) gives -1.91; 81.5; 91.4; 96.1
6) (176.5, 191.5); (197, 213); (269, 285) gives -1.62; 65.7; 80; 96.3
